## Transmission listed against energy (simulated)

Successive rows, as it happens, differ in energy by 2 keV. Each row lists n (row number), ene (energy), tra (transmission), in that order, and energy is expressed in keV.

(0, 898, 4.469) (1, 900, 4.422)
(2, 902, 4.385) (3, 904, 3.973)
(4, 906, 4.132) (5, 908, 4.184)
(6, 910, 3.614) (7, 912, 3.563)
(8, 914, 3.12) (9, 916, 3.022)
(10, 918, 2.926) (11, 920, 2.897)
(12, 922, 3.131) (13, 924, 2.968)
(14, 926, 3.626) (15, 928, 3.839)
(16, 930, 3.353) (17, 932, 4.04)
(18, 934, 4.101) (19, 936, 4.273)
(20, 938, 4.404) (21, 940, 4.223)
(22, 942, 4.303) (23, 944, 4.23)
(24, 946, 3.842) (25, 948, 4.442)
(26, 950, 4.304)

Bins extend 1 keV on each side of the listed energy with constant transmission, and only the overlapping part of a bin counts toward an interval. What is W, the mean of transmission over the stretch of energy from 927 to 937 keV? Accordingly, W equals 3.92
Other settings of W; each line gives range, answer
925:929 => 3.73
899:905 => 4.26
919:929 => 3.29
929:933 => 3.7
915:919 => 2.97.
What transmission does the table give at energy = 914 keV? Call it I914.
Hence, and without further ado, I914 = 3.12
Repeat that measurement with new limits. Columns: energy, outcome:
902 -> 4.385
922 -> 3.131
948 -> 4.442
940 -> 4.223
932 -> 4.04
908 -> 4.184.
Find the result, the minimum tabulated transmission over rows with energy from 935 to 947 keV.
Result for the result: 3.842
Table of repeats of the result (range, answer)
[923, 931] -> 2.968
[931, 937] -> 4.04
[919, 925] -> 2.897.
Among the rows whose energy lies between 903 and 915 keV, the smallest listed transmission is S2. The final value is 3.12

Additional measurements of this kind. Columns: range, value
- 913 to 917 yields 3.022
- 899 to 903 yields 4.385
